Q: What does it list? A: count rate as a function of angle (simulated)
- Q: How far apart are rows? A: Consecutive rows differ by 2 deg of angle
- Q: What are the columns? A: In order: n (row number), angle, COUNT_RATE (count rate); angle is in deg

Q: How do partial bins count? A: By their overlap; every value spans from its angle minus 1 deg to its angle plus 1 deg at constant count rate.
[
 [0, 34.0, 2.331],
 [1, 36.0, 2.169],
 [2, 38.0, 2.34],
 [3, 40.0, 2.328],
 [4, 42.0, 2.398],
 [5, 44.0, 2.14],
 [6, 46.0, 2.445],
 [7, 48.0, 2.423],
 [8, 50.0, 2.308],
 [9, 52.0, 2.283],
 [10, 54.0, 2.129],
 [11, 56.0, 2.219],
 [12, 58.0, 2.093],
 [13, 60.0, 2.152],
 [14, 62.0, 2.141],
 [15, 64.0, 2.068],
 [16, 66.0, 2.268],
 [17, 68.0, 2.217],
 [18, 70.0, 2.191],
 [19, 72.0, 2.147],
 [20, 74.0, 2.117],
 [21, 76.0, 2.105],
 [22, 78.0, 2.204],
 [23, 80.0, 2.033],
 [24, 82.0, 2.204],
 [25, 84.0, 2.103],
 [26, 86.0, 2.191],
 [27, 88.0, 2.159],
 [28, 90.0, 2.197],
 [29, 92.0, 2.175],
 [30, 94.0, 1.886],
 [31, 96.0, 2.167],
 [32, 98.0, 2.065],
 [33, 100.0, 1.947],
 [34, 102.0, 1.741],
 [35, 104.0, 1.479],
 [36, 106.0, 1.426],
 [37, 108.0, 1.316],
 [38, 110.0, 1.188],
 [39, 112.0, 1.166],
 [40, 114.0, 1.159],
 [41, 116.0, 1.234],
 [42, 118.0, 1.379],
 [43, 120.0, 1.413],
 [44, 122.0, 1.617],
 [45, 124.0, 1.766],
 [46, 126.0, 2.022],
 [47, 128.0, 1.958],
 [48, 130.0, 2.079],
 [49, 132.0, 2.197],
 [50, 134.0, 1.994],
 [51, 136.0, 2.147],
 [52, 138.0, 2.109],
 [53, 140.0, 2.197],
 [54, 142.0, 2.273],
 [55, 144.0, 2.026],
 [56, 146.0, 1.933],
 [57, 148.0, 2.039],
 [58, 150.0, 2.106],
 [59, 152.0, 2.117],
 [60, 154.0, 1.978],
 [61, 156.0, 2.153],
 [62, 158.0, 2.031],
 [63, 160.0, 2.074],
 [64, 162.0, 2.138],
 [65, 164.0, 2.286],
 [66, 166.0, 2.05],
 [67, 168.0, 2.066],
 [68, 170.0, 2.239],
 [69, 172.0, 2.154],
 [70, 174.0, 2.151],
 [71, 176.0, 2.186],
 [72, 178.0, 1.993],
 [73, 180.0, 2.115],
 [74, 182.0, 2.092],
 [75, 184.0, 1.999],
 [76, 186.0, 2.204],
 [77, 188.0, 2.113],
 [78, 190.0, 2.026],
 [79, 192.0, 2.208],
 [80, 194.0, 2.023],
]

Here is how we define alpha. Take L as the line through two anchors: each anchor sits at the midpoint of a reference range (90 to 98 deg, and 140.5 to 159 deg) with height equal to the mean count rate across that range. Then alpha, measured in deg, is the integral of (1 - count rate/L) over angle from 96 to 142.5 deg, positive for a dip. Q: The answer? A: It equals 7.7 deg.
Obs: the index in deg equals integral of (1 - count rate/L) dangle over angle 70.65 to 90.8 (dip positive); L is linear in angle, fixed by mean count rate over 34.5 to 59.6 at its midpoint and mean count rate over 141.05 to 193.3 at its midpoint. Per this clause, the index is 0.71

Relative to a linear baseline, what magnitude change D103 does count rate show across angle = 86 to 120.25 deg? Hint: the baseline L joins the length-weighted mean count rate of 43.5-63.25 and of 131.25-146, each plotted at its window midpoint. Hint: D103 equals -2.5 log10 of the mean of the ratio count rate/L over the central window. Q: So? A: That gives 0.282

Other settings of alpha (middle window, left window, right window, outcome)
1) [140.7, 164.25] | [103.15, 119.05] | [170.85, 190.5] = -4.2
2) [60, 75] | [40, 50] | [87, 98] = 0.5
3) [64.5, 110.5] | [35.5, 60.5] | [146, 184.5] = 4.7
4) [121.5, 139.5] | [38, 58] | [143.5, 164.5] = 1.0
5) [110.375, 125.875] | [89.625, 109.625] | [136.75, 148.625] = 4.2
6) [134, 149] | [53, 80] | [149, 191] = 0.2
